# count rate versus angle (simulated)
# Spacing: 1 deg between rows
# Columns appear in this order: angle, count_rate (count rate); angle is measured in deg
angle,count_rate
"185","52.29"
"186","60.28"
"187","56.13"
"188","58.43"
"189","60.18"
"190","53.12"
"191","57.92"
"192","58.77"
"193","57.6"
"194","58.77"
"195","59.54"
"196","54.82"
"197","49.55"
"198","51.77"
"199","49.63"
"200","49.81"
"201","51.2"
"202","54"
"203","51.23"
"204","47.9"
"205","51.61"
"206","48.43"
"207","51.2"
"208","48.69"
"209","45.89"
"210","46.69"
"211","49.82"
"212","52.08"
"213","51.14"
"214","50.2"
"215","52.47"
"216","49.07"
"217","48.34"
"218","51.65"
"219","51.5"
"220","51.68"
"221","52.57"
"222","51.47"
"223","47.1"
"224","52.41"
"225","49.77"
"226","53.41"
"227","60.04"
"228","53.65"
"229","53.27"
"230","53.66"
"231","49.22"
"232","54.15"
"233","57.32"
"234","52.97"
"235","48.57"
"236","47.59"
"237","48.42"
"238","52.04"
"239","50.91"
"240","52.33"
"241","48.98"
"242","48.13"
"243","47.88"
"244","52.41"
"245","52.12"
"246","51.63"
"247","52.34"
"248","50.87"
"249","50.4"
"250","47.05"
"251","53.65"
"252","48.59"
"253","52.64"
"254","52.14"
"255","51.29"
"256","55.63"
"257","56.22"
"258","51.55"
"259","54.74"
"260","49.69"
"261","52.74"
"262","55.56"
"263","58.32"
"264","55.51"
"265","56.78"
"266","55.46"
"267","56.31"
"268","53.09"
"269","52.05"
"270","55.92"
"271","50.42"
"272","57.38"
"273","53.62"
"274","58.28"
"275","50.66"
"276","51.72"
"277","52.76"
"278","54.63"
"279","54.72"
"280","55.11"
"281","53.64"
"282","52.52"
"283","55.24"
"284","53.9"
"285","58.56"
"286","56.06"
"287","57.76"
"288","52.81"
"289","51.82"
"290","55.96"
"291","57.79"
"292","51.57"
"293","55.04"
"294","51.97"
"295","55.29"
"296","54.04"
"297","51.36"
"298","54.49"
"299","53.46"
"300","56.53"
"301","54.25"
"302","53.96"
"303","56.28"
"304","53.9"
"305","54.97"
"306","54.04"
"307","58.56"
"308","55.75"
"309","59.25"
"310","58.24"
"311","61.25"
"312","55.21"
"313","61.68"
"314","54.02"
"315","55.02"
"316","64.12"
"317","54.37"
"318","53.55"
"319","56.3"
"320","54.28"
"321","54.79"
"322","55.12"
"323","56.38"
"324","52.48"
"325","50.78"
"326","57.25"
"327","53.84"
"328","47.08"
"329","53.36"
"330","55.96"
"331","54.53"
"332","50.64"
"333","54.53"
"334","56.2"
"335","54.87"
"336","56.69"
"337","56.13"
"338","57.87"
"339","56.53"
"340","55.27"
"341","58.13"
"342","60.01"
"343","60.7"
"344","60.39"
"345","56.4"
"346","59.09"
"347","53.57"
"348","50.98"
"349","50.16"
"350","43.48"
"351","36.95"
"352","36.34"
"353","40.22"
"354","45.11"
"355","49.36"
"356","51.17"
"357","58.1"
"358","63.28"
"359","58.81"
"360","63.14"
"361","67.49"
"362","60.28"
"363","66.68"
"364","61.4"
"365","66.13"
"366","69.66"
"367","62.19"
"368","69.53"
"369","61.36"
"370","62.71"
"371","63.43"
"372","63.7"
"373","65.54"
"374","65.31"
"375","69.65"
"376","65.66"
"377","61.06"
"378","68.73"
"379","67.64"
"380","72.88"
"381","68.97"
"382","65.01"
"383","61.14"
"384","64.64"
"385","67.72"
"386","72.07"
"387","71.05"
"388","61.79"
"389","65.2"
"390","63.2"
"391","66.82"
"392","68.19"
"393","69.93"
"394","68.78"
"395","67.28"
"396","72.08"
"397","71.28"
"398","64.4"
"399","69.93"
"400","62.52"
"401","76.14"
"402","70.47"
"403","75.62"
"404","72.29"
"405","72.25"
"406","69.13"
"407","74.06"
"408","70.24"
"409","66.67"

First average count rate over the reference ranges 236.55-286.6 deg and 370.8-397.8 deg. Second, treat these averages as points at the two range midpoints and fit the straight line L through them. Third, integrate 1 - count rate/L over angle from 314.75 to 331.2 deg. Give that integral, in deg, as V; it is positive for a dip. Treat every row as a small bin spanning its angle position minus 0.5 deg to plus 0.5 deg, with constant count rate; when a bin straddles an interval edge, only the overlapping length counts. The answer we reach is 1.5 deg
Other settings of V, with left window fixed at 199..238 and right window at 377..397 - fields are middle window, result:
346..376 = 3.27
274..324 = 3.13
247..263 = 0.65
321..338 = 2.09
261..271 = 0.11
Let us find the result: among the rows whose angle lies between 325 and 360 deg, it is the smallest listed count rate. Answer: 36.34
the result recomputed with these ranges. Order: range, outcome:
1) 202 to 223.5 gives 45.89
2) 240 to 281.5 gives 47.05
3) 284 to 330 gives 47.08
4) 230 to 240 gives 47.59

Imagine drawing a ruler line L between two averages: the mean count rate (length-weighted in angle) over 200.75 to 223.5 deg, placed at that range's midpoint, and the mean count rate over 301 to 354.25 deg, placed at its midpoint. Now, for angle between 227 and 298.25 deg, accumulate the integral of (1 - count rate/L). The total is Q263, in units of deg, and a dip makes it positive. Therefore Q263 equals -1.6 deg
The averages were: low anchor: 50.2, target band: 53.2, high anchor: 54.3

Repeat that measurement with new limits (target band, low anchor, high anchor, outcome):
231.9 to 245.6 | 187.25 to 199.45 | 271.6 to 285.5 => 1.0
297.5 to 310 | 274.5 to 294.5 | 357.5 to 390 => 0.2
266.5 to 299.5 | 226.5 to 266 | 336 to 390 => 0.4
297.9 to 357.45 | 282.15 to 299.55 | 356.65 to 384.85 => 4.9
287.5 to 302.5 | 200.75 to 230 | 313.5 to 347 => 0.1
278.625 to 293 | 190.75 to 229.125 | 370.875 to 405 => 0.9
